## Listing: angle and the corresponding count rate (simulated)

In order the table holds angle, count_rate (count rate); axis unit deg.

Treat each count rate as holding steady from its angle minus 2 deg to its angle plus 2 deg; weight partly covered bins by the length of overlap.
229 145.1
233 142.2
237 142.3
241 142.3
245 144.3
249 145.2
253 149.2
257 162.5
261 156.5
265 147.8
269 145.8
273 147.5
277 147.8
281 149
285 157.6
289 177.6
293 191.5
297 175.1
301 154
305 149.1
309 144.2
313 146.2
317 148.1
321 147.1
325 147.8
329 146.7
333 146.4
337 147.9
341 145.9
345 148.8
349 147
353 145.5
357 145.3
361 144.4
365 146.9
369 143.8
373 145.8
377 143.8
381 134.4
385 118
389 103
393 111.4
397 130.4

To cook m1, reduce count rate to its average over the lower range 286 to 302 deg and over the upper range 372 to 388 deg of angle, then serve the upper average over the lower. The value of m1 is 0.76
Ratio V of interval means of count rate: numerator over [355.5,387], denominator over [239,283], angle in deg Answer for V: 0.94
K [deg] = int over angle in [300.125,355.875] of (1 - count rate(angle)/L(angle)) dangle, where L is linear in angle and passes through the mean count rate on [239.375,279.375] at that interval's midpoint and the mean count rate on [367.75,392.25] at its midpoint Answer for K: -3.7 deg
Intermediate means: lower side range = 149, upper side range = 130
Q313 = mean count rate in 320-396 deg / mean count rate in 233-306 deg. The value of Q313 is 0.90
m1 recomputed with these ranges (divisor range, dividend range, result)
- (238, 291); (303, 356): 0.97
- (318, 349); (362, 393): 0.90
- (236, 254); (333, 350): 1.02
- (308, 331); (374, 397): 0.84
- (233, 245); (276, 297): 1.17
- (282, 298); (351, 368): 0.84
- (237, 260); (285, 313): 1.10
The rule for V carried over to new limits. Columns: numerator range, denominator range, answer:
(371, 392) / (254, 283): 0.85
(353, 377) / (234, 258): 0.99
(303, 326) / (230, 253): 1.02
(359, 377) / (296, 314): 0.95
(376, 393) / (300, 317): 0.82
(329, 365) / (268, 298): 0.91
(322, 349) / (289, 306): 0.87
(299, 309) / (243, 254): 1.03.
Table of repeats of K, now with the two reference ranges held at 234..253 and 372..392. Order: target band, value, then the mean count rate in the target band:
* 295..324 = -3.4 deg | 152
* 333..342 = -1.0 deg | 147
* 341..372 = -3.7 deg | 146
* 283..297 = -3.8 deg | 176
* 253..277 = -1.7 deg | 151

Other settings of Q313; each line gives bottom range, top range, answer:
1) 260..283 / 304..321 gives 0.99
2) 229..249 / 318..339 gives 1.03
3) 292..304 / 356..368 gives 0.86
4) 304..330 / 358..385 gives 0.96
